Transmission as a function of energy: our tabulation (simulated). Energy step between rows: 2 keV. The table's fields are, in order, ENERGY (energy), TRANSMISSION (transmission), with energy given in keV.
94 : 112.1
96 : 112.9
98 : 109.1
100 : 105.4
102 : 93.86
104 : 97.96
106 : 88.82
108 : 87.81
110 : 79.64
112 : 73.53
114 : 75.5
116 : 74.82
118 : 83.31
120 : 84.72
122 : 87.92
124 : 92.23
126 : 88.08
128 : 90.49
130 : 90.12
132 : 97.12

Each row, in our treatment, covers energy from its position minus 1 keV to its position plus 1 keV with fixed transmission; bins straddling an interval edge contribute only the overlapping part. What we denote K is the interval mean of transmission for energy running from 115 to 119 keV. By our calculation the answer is 79.1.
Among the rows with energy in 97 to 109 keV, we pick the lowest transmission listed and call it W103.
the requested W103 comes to 87.81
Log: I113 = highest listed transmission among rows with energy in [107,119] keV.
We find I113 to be 87.81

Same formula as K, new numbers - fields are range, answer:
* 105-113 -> 82.5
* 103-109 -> 91.5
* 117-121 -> 84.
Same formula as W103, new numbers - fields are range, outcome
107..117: 73.53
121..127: 87.92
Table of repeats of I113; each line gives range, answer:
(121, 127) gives 92.23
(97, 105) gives 109.1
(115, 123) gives 87.92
